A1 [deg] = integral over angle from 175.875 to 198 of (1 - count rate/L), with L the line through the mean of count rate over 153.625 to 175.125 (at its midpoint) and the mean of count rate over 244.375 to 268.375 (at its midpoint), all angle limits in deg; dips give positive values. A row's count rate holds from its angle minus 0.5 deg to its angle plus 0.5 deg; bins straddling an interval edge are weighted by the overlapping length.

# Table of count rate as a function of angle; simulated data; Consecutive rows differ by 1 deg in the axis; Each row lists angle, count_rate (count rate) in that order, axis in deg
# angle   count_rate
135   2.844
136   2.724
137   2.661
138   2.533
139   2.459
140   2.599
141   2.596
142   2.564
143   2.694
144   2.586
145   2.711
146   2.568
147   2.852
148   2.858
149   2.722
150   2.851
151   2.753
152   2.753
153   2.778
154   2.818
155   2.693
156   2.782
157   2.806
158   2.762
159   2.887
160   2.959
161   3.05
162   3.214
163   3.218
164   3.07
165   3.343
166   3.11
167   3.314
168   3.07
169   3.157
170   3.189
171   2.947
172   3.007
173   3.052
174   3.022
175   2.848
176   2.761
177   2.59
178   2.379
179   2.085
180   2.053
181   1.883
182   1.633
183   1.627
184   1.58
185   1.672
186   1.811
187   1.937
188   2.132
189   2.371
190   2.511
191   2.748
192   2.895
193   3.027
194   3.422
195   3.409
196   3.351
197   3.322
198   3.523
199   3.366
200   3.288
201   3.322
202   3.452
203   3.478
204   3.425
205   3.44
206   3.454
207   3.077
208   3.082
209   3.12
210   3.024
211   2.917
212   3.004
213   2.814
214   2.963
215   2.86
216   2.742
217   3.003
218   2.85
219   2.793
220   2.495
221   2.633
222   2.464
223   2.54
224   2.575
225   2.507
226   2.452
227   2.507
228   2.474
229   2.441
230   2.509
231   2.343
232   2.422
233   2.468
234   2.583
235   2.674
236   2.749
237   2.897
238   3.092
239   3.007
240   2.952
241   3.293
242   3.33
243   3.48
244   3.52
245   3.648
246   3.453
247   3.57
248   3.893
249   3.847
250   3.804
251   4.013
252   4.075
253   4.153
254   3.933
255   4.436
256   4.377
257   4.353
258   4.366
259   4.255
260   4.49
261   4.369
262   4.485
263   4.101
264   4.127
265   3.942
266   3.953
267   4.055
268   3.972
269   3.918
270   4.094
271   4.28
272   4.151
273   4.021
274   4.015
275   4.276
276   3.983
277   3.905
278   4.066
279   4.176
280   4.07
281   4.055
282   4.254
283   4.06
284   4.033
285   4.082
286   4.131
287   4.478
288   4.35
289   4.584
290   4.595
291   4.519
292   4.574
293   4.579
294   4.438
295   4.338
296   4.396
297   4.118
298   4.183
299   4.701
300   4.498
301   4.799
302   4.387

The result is 5.7 deg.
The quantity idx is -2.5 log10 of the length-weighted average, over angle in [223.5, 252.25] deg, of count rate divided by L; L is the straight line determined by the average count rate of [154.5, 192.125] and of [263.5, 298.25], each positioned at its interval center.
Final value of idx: 0.18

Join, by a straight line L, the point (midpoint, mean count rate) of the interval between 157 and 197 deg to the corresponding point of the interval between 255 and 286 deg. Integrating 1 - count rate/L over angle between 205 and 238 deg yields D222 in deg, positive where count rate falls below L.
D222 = 6.1 deg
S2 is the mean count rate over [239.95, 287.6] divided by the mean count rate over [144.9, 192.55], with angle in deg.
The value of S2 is 1.5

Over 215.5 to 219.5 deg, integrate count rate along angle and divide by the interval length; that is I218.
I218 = 2.85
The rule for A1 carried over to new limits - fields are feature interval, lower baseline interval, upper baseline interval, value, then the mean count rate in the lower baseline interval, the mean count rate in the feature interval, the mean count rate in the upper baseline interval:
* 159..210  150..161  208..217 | 0.39 deg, 2.81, 2.86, 2.94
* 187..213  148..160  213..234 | -4.18 deg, 2.79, 3.1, 2.61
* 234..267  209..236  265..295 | -3.19 deg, 2.67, 3.76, 4.19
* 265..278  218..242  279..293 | -0.59 deg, 2.67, 4.05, 4.3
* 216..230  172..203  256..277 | 3.07 deg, 2.66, 2.6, 4.16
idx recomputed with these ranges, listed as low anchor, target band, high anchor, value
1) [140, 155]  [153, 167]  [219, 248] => -0.09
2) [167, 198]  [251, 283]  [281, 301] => -0.05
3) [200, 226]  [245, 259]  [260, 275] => -0.06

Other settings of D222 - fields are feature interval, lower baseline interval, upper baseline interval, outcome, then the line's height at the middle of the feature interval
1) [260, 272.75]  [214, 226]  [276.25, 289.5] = -1.2 deg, 3.78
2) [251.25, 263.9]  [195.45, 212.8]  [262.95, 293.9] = -1.1 deg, 3.92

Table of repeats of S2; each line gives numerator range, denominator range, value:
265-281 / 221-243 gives 1.50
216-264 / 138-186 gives 1.22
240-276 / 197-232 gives 1.37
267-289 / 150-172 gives 1.38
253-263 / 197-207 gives 1.27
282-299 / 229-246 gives 1.48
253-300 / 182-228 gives 1.51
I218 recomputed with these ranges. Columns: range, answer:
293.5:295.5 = 4.39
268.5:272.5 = 4.11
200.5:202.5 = 3.39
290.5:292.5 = 4.55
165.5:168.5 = 3.16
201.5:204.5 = 3.45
